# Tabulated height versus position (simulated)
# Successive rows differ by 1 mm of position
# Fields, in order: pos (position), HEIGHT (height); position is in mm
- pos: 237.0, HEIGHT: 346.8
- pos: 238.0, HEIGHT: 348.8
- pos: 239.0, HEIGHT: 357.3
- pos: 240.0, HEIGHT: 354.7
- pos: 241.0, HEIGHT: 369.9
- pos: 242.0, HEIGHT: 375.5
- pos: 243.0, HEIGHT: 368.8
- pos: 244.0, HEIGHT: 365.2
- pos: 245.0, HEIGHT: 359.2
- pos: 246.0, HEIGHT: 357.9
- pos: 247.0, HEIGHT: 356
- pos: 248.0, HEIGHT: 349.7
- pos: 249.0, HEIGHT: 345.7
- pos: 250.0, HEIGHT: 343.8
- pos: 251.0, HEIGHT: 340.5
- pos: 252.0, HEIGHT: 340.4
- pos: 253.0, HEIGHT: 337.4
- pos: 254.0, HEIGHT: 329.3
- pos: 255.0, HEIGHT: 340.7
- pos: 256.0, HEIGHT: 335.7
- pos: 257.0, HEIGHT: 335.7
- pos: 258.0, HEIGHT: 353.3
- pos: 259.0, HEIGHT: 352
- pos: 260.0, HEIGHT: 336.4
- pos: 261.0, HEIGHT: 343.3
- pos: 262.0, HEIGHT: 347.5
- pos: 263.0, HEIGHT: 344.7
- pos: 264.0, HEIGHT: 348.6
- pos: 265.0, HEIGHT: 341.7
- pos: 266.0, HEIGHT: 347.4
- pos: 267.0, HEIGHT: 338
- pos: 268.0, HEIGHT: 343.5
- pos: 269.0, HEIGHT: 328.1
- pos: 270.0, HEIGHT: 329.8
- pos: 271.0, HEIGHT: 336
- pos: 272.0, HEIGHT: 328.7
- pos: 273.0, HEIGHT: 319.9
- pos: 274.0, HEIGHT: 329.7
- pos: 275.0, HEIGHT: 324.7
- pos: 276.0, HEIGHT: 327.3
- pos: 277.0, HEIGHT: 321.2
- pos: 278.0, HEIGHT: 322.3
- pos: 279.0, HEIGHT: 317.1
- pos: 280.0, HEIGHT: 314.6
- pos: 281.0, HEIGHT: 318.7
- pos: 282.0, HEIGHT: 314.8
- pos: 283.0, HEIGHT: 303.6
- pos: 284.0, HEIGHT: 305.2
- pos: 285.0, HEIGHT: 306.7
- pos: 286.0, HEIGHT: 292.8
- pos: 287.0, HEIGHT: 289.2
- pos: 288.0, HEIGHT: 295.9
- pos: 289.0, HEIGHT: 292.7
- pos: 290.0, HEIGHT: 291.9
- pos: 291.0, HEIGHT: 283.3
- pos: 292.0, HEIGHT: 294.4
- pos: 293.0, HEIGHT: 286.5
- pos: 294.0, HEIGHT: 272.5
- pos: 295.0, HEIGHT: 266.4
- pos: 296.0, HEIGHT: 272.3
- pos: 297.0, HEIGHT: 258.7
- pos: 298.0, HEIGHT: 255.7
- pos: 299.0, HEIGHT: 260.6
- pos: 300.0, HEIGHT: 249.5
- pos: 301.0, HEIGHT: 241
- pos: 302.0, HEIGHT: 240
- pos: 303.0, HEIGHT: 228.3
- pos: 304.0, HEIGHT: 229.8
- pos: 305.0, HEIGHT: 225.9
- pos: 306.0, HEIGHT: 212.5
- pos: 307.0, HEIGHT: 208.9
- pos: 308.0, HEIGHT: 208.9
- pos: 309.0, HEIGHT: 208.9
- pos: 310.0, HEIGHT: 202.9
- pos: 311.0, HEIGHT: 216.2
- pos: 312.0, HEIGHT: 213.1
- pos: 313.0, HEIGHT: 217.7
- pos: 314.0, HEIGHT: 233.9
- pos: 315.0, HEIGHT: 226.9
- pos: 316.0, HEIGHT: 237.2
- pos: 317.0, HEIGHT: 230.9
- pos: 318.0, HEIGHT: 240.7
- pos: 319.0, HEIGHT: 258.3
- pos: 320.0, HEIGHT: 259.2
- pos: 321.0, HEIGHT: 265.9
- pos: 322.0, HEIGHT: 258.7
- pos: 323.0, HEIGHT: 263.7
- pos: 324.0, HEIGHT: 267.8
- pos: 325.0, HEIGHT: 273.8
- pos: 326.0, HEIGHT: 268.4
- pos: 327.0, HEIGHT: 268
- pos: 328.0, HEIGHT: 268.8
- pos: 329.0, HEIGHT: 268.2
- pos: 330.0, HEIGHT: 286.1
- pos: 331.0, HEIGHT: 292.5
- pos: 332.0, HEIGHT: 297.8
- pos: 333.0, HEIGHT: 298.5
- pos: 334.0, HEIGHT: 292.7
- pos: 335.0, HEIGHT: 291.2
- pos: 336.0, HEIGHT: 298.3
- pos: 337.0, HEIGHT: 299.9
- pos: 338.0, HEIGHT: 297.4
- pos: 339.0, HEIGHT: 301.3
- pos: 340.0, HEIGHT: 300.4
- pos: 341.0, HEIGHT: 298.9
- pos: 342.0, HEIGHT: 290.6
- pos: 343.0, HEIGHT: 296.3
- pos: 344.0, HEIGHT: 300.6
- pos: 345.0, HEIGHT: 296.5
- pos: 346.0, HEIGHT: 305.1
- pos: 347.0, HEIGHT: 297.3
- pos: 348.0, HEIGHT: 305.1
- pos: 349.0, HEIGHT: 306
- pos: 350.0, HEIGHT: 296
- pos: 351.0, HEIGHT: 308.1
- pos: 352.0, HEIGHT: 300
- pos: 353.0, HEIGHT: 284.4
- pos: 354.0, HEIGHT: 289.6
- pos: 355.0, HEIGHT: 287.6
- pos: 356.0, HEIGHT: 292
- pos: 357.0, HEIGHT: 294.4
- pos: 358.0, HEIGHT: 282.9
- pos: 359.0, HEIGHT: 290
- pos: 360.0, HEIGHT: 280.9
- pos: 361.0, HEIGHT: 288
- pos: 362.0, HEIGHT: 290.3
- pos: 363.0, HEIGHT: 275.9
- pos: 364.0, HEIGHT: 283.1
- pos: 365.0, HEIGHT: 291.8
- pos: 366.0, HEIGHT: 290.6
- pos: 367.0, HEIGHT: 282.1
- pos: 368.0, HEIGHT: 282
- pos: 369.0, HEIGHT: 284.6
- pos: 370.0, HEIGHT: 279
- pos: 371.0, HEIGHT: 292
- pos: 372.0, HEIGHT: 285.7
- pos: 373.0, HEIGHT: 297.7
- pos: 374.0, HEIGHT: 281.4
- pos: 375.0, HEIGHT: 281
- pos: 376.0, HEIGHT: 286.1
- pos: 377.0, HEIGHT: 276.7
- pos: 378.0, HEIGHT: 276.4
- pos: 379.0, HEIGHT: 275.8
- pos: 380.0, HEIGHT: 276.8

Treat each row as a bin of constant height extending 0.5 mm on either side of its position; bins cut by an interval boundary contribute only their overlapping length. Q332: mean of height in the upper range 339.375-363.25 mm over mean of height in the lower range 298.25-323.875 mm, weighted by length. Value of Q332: 1.26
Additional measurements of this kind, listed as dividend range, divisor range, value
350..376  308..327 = 1.19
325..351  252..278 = 0.87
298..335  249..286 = 0.75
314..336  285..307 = 1.01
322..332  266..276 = 0.83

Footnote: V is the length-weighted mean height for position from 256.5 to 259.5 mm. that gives 347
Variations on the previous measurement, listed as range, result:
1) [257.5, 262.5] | 346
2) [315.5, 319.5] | 242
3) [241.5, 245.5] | 367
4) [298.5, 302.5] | 248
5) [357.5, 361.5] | 285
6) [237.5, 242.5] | 361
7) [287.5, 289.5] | 294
